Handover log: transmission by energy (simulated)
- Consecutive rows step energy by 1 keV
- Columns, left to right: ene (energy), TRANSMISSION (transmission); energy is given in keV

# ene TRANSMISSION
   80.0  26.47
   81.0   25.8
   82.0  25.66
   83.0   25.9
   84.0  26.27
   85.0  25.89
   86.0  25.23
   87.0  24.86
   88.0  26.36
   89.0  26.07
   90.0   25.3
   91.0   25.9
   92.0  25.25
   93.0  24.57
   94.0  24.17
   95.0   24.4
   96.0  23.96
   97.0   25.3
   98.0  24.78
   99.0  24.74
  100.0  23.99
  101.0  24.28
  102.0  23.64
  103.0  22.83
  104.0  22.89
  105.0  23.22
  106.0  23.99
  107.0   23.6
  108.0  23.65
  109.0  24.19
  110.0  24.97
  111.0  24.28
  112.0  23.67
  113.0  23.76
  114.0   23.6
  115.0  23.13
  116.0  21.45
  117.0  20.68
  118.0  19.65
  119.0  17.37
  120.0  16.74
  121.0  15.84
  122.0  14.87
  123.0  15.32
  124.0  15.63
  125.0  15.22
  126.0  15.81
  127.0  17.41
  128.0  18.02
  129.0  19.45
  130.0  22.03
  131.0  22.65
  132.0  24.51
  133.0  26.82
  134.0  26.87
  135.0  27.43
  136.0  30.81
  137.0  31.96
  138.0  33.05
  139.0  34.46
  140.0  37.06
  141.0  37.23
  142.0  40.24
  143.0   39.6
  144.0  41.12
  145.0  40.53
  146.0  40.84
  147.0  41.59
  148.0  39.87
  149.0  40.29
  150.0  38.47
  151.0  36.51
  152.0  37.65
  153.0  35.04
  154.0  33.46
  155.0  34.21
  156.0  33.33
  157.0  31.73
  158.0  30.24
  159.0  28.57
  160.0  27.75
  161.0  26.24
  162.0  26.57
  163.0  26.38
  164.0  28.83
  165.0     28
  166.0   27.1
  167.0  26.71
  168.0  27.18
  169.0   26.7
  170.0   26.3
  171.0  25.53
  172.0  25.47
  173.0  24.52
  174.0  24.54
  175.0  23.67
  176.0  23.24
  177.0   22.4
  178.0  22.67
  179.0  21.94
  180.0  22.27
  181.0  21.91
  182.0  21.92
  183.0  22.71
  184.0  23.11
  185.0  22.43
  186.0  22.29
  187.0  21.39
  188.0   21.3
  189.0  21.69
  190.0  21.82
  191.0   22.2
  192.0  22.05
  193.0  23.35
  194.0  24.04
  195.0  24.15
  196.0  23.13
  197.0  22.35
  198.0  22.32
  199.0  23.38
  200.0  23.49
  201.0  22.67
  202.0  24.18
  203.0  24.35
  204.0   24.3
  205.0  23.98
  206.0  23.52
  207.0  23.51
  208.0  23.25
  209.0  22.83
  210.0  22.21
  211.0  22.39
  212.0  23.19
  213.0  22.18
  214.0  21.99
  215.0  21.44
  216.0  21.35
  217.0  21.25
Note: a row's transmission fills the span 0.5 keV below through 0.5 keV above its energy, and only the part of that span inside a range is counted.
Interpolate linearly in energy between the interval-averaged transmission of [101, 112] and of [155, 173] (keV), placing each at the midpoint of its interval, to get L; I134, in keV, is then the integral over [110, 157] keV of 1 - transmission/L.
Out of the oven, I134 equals -3.9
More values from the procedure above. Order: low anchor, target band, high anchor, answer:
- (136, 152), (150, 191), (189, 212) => 6.2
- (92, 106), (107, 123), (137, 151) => 4.3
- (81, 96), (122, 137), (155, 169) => 3.2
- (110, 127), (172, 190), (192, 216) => -0.5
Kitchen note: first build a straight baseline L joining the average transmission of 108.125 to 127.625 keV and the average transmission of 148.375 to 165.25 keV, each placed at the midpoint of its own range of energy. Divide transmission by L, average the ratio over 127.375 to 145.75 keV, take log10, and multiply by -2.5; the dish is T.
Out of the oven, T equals -0.19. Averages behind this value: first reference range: 19.7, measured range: 30.8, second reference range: 32.1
